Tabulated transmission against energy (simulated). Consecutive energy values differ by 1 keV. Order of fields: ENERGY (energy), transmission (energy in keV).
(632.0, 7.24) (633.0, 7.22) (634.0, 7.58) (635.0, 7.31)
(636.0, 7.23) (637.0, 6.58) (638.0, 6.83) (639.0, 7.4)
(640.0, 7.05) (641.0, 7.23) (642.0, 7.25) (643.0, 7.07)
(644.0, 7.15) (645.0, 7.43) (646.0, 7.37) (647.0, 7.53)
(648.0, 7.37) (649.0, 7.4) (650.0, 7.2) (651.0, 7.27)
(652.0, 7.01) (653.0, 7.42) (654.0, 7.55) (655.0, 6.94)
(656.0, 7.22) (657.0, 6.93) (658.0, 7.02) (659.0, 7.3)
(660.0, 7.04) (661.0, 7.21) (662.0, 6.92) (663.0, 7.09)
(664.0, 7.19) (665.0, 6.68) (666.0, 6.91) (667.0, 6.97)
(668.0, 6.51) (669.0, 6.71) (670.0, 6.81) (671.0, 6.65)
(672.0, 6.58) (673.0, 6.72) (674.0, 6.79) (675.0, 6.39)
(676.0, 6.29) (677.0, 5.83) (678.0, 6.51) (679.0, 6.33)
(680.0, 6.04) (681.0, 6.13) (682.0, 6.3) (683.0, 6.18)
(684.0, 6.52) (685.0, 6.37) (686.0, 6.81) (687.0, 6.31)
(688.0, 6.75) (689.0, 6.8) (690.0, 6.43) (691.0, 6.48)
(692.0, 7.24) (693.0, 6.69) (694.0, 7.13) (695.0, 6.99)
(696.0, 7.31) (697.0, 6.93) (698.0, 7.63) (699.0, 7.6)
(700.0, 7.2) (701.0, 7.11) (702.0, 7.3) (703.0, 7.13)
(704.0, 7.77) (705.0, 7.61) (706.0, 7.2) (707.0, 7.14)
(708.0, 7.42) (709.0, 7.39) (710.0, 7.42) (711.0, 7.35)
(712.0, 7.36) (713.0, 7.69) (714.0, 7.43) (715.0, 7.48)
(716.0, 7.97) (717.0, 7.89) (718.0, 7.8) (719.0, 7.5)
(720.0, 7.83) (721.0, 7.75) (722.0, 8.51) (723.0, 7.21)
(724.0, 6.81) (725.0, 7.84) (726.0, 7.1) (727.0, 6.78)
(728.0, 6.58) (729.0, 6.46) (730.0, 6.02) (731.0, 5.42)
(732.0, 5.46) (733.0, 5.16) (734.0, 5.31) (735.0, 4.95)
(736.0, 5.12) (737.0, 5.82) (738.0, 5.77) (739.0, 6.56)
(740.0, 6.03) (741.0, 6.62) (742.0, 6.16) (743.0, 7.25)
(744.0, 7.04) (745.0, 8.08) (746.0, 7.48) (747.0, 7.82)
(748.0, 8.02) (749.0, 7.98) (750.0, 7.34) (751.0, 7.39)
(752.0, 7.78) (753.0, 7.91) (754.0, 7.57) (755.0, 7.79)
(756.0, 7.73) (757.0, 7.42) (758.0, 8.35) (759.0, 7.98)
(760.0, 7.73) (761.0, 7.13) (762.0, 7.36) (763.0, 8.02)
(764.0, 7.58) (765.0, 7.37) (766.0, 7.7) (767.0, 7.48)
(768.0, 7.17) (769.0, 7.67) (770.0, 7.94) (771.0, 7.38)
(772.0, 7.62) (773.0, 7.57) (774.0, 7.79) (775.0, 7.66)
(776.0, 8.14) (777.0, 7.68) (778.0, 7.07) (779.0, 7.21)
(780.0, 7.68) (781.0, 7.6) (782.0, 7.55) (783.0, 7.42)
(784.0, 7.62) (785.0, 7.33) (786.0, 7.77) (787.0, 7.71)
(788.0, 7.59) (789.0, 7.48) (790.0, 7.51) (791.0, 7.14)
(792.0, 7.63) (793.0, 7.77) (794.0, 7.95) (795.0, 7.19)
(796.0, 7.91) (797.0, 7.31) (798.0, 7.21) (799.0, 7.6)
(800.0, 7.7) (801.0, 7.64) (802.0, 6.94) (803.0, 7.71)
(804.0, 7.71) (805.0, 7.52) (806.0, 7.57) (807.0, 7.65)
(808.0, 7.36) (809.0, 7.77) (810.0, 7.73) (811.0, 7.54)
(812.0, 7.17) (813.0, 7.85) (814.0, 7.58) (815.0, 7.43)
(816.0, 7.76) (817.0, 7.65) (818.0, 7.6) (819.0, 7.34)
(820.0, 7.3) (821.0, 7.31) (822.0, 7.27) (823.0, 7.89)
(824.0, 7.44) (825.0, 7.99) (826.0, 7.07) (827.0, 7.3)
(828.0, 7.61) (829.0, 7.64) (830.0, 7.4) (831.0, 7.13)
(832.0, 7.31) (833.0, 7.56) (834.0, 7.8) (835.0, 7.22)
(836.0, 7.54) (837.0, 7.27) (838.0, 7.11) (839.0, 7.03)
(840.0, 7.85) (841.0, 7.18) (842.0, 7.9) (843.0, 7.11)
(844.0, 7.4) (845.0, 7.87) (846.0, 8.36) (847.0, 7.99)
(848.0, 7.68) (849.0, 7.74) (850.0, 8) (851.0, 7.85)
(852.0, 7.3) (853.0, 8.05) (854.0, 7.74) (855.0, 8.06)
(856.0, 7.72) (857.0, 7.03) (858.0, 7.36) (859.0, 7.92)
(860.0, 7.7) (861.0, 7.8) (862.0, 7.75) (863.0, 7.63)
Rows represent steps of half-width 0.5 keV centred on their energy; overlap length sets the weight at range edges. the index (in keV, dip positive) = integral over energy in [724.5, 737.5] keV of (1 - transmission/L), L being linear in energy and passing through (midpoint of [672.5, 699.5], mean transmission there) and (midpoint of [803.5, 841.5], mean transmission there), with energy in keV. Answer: 1.7 keV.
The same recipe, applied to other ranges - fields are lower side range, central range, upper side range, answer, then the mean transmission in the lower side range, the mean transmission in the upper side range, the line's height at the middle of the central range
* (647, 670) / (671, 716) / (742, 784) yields 2.1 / 7.09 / 7.6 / 7.26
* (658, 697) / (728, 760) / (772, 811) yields 1.6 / 6.69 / 7.56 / 7.2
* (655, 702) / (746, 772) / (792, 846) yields -1.7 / 6.78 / 7.51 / 7.2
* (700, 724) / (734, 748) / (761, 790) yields 1.9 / 7.51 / 7.57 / 7.54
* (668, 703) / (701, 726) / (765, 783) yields -1.9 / 6.71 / 7.57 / 6.98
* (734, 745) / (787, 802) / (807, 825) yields -0.8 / 6.18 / 7.54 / 7.16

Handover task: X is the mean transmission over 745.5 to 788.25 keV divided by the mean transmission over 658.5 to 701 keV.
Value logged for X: 1.1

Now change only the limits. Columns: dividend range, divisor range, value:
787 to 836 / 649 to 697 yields 1.11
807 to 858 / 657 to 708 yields 1.10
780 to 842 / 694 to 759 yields 1.05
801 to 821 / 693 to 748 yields 1.08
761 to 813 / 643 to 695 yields 1.11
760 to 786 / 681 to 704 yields 1.10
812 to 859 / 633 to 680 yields 1.08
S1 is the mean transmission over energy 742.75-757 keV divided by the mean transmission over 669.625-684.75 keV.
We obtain 1.20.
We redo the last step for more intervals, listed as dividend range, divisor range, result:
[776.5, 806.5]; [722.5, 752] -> 1.14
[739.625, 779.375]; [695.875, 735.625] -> 1.06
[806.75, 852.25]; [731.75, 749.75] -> 1.16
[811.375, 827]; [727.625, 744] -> 1.26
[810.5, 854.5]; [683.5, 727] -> 1.04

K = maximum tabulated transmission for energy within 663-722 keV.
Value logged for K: 8.51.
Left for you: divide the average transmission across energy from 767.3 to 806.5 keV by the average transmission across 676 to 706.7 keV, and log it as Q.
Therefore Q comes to 1.11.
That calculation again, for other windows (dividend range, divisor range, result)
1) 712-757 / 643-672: 0.99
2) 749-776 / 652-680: 1.12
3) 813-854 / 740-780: 1.00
